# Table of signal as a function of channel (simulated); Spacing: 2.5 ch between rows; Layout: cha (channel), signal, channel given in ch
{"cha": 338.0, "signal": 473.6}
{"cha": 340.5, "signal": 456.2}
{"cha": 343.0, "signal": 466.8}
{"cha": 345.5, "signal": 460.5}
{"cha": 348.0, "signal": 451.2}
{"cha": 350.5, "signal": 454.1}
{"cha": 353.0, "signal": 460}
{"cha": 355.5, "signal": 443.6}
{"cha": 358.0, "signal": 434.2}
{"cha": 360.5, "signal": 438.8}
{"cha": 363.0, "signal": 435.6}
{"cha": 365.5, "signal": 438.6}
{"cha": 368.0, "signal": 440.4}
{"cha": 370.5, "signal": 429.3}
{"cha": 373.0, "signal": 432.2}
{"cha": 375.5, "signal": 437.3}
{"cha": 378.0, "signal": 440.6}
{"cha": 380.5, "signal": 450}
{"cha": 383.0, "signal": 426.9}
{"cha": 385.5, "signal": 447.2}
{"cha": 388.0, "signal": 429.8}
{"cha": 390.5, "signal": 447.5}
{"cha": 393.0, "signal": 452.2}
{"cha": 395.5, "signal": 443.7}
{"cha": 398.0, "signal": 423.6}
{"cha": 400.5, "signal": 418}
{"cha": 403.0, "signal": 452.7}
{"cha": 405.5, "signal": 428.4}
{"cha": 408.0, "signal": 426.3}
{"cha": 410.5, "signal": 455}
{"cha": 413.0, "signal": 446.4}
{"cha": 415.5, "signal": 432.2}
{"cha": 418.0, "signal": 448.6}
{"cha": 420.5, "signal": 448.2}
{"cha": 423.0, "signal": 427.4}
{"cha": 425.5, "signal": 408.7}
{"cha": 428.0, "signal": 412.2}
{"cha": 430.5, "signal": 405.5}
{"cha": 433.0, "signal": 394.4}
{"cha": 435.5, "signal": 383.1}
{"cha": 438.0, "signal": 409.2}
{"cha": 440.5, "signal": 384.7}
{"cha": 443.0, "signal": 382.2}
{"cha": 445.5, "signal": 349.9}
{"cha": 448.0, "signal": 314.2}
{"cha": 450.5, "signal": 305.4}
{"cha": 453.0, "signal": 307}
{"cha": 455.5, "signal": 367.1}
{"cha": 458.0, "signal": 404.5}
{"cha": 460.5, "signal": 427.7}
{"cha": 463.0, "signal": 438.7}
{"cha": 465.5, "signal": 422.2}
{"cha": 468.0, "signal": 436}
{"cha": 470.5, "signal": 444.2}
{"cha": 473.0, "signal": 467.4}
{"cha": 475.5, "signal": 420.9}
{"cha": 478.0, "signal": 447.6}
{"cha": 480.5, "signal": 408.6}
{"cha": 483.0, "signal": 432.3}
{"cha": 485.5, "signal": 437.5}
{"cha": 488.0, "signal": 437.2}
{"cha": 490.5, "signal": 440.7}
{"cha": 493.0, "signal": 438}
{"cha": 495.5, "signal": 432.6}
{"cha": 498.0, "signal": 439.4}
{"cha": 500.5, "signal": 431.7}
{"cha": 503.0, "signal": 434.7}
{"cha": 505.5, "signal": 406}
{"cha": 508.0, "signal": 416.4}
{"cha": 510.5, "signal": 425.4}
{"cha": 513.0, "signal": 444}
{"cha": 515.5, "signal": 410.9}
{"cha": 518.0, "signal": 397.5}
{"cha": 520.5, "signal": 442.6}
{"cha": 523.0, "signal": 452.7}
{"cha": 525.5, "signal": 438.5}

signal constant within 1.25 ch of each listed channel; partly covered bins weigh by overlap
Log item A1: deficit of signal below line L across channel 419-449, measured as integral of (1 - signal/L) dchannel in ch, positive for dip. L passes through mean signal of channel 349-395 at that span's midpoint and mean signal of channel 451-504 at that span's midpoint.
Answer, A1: 2.5 ch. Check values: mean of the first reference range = 441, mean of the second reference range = 423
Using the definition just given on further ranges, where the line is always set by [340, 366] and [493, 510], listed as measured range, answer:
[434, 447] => 1.7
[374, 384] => 0.1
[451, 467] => 1.6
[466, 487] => -0.2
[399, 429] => 0.4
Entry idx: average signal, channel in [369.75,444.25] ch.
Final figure 427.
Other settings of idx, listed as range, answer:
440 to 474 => 389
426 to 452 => 374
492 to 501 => 436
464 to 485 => 435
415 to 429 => 430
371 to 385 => 437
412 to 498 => 411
